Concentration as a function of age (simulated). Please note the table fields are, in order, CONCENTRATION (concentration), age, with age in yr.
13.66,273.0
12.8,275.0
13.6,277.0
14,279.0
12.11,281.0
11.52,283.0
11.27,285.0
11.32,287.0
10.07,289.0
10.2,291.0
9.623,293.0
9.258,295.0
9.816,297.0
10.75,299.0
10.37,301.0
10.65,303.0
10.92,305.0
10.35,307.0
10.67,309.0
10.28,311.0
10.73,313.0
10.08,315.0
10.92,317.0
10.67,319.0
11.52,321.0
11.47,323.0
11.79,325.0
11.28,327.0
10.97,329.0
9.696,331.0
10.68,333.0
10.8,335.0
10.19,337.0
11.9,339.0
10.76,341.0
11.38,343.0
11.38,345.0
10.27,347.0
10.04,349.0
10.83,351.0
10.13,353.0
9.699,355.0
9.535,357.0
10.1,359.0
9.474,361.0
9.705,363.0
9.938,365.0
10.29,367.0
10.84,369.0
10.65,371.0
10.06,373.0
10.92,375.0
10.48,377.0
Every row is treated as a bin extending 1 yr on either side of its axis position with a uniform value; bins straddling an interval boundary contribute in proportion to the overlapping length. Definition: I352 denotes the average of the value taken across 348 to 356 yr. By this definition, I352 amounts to 10.2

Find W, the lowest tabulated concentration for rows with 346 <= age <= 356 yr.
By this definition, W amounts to 9.699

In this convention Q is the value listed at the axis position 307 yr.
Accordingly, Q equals 10.35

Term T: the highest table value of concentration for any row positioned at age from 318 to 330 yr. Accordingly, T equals 11.79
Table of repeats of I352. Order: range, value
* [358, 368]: 9.9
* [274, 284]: 12.8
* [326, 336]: 10.7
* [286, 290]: 10.7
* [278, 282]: 13.1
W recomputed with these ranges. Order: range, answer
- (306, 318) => 10.08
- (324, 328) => 11.28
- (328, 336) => 9.696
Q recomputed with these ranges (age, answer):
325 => 11.79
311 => 10.28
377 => 10.48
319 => 10.67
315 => 10.08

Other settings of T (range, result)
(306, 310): 10.67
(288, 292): 10.2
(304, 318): 10.92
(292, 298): 9.816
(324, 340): 11.9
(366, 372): 10.84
